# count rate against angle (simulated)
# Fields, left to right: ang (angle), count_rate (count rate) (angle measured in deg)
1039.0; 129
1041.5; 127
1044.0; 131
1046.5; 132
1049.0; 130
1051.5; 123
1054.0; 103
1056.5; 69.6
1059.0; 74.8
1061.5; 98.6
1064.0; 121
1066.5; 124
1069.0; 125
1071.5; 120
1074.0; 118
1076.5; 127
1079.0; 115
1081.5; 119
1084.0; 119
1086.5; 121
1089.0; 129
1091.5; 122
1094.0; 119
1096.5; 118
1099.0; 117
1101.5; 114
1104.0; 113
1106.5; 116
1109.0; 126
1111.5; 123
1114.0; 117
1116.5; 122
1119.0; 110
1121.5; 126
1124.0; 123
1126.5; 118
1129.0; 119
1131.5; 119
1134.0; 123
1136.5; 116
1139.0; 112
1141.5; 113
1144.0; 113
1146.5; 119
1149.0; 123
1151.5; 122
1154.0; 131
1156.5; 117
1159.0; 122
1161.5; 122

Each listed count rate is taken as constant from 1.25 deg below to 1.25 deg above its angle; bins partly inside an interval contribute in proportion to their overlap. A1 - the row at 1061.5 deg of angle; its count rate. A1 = 98.6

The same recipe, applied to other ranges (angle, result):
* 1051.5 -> 123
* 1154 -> 131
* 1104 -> 113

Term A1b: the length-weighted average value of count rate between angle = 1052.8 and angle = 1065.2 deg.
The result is 93.3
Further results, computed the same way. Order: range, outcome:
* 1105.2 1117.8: 121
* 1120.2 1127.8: 122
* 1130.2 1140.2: 118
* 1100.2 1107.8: 114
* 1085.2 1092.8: 124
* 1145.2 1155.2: 124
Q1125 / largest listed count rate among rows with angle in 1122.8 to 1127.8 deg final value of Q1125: 123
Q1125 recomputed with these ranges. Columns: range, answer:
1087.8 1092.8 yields 129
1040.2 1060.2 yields 132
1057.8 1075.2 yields 125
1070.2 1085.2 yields 127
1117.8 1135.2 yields 126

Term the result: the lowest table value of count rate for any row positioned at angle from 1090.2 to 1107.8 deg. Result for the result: 113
